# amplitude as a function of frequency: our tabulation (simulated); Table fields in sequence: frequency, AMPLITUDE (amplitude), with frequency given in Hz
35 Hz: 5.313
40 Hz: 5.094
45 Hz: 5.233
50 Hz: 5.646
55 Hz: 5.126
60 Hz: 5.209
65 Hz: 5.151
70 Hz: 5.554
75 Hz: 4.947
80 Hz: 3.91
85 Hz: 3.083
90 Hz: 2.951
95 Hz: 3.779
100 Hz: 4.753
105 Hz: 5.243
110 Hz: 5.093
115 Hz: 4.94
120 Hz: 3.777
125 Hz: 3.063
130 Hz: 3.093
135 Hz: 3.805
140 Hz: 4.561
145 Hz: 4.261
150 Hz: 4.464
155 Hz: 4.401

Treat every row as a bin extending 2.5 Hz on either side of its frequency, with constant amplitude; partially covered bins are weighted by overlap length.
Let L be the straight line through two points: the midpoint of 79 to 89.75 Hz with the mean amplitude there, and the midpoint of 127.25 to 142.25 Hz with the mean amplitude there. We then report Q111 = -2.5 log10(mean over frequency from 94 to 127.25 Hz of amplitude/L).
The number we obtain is -0.234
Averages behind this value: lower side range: 3.32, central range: 4.42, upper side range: 3.79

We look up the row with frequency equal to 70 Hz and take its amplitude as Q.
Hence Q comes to 5.554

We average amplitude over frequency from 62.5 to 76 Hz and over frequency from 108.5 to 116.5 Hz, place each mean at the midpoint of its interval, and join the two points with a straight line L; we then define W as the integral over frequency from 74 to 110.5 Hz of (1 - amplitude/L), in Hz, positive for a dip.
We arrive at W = 6.96 Hz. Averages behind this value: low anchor 5.25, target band 4.14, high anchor 5.02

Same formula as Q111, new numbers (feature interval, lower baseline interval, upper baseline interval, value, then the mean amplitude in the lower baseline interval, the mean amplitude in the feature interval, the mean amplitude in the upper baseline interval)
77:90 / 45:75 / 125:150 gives 0.38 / 5.3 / 3.45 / 3.9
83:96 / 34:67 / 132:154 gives 0.44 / 5.25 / 3.22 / 4.25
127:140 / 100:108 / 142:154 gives 0.25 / 5.08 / 3.65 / 4.38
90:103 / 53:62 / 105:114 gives 0.26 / 5.17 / 4.05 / 5.11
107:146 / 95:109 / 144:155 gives 0.13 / 4.79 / 4.08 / 4.39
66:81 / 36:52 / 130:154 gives 0.01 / 5.31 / 4.93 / 4.16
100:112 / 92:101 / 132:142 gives -0.23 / 4.11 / 5.08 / 4.11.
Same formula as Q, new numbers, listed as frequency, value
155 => 4.401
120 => 3.777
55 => 5.126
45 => 5.233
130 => 3.093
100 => 4.753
